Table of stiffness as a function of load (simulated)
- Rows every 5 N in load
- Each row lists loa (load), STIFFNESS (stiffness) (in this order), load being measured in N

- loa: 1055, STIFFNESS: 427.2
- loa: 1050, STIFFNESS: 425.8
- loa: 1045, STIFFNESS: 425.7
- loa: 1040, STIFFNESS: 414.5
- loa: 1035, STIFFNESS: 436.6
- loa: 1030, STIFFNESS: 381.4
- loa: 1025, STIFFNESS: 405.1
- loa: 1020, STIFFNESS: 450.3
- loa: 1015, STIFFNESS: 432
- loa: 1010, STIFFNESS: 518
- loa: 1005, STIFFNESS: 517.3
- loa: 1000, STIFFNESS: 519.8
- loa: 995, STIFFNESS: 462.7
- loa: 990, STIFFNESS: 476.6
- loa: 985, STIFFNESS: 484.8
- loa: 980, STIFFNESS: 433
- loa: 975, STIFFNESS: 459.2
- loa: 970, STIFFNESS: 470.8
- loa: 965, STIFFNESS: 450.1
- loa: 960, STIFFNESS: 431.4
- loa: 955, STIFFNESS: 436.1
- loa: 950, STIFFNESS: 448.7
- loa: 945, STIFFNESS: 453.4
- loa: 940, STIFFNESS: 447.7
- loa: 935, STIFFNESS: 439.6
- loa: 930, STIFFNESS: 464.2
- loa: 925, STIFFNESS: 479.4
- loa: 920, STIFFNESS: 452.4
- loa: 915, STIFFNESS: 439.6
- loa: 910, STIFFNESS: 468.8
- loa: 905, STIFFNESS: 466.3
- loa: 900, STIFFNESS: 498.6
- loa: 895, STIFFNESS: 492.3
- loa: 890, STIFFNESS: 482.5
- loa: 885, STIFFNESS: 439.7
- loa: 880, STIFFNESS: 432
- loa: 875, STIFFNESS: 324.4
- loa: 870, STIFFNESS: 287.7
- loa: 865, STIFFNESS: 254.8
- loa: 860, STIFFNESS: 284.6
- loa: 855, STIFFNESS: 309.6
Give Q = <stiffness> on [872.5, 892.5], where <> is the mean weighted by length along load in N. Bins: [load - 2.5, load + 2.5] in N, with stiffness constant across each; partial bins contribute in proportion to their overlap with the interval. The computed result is 420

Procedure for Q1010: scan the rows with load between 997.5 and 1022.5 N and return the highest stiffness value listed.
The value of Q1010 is 519.8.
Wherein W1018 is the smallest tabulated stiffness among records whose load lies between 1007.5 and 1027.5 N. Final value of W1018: 405.1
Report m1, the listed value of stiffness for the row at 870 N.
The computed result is 287.7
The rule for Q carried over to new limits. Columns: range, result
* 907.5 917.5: 454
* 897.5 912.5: 478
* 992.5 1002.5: 491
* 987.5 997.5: 470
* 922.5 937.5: 461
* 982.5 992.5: 481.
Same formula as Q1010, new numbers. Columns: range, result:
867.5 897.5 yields 492.3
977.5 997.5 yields 484.8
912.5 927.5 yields 479.4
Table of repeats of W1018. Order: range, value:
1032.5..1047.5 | 414.5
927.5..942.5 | 439.6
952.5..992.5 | 431.4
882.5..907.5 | 439.7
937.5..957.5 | 436.1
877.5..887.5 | 432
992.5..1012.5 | 462.7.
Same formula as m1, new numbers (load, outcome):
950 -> 448.7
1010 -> 518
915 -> 439.6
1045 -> 425.7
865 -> 254.8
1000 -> 519.8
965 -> 450.1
